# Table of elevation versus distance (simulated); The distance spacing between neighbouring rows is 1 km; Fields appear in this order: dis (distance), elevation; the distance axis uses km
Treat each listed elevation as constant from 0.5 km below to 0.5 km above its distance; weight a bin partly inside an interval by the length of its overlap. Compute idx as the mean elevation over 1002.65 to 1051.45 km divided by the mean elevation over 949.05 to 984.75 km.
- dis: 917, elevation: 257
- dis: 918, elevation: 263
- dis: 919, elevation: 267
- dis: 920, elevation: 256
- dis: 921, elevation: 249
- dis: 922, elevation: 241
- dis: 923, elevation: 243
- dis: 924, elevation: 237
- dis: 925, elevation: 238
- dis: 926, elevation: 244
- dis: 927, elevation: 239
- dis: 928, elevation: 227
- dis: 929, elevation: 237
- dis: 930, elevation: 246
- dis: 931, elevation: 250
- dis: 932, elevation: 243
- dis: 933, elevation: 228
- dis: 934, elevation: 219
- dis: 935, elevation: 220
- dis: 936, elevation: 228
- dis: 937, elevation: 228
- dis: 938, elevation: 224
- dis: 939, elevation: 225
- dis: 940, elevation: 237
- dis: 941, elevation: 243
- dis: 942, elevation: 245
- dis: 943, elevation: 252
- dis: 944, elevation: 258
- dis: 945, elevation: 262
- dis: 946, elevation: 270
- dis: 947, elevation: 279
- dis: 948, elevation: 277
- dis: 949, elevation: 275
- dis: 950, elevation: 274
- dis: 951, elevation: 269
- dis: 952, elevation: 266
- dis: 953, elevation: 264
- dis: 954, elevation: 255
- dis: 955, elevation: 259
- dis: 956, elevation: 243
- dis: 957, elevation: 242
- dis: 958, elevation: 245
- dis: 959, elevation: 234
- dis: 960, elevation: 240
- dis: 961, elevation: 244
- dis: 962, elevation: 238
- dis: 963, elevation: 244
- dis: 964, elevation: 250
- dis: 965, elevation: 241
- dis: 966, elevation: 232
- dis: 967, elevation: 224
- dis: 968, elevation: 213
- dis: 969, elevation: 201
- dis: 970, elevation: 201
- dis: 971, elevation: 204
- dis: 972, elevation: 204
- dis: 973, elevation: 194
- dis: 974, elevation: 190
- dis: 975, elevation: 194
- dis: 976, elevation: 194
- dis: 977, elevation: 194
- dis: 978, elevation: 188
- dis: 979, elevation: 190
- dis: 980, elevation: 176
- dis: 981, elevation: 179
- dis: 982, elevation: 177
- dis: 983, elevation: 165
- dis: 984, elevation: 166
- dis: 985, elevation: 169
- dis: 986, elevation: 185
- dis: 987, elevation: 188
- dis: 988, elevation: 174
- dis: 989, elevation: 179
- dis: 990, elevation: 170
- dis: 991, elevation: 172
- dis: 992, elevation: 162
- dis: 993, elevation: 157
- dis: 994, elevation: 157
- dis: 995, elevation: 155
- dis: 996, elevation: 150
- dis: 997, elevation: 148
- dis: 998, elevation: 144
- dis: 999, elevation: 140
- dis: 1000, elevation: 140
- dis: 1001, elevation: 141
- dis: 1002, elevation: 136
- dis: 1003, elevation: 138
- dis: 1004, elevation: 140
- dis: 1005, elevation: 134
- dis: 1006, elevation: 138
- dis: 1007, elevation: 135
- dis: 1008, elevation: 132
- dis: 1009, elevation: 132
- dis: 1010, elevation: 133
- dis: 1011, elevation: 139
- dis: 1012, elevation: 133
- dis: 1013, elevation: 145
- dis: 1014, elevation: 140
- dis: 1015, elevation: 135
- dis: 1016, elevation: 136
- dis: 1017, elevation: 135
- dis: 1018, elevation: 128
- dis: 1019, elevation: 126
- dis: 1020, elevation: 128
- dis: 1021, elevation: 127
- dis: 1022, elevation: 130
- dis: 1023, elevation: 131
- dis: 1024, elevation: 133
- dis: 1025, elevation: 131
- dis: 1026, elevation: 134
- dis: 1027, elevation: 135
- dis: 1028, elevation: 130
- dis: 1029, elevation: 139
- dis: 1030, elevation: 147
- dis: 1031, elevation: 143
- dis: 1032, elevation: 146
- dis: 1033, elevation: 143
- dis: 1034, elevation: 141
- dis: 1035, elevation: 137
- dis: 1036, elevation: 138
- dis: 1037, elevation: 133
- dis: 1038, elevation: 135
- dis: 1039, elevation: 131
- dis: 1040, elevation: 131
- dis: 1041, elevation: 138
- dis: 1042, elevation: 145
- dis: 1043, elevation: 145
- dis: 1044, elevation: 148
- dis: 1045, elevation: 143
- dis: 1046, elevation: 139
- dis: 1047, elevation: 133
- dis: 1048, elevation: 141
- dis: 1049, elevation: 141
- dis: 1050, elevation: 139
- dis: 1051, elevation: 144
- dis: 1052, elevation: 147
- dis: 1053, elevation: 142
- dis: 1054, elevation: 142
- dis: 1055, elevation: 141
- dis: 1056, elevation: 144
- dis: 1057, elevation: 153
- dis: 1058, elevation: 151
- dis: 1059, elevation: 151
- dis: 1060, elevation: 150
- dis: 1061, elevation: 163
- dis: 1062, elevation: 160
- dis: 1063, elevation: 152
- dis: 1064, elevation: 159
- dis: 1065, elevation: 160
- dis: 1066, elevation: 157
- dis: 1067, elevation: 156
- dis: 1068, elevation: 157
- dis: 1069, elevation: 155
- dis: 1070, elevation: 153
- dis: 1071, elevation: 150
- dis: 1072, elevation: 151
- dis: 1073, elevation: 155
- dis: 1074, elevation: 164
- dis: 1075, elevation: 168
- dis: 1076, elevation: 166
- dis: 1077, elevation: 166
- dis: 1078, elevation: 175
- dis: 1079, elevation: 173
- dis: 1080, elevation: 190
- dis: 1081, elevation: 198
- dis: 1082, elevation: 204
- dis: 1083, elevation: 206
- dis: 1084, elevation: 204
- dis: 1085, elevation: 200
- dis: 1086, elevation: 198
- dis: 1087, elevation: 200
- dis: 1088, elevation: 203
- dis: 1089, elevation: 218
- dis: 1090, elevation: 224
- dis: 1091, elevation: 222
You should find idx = 0.6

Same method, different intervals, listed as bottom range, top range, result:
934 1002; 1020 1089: 0.73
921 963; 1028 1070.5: 0.59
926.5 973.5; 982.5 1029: 0.60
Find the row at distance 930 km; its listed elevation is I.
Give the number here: 246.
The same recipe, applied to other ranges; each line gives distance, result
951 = 269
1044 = 148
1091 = 222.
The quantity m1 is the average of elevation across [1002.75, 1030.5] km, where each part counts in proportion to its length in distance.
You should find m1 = 134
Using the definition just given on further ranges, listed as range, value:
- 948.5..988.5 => 217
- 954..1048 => 166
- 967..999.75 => 178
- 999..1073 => 141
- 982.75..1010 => 153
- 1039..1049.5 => 140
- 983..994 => 171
